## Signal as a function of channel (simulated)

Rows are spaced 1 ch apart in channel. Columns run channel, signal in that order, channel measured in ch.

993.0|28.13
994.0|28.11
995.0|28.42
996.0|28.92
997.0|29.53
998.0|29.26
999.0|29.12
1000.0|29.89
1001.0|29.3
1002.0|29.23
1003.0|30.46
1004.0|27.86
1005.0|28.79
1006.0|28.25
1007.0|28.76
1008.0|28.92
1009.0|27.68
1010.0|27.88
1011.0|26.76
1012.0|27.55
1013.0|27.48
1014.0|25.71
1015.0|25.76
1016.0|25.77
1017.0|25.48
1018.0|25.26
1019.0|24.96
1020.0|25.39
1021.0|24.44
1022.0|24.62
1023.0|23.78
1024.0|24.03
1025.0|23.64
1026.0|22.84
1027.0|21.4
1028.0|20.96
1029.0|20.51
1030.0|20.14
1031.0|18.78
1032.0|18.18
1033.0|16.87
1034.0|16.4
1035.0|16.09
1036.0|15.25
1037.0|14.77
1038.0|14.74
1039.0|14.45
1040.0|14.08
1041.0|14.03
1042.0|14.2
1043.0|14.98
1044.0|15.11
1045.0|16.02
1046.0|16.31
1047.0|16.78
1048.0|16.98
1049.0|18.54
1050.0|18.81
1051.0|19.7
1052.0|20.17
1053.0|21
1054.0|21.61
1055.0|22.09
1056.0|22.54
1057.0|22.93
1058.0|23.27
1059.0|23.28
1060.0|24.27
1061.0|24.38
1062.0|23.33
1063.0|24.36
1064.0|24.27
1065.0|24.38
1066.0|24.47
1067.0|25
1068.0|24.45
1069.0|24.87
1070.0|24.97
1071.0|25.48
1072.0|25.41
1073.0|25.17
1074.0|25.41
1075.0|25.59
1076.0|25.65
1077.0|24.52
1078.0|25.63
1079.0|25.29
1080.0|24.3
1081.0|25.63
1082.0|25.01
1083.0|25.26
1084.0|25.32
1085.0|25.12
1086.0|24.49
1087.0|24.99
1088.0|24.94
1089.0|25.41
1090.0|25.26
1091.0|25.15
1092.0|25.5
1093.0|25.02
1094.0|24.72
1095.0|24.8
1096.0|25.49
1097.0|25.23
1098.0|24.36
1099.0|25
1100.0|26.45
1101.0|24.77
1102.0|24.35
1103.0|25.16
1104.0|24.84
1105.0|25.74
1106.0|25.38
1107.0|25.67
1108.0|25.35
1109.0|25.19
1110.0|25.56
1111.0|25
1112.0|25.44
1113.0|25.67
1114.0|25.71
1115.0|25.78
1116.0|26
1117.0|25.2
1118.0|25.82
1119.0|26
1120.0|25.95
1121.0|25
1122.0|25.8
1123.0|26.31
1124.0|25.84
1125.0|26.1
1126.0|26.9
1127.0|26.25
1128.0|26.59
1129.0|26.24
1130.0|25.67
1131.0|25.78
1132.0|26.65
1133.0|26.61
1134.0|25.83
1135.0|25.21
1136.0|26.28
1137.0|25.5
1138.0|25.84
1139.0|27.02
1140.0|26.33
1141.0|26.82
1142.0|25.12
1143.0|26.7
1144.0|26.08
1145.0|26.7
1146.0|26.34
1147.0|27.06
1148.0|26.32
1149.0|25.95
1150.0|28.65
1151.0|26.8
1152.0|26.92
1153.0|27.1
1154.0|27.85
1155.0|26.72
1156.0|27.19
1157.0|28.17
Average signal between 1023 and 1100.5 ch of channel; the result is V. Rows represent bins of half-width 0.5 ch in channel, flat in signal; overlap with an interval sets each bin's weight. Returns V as 22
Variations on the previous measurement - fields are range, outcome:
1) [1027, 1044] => 16.6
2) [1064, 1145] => 25.5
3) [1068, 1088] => 25.1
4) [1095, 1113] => 25.2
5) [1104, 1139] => 25.8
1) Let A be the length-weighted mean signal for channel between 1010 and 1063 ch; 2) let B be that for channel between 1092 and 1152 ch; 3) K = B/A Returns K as 1.24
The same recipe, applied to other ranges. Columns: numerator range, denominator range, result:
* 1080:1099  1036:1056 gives 1.46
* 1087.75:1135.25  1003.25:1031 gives 1.01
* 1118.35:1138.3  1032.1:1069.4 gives 1.33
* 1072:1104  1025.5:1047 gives 1.48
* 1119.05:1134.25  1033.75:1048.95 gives 1.69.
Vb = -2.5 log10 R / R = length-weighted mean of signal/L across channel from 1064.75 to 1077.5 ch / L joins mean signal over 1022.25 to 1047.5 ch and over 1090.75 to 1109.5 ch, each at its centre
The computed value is -0.15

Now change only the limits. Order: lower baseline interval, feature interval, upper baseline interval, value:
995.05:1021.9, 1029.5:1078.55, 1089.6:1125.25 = 0.27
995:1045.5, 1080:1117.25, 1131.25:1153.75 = 0.00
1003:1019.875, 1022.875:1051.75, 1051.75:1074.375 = 0.39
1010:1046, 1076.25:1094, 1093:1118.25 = -0.05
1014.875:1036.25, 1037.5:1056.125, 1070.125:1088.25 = 0.31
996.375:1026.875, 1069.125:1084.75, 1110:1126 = 0.04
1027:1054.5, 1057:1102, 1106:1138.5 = -0.17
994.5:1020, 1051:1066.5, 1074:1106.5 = 0.14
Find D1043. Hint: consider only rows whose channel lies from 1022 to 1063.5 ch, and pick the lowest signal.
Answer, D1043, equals 14.03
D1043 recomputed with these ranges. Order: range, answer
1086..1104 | 24.35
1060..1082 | 23.33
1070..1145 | 24.3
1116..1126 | 25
